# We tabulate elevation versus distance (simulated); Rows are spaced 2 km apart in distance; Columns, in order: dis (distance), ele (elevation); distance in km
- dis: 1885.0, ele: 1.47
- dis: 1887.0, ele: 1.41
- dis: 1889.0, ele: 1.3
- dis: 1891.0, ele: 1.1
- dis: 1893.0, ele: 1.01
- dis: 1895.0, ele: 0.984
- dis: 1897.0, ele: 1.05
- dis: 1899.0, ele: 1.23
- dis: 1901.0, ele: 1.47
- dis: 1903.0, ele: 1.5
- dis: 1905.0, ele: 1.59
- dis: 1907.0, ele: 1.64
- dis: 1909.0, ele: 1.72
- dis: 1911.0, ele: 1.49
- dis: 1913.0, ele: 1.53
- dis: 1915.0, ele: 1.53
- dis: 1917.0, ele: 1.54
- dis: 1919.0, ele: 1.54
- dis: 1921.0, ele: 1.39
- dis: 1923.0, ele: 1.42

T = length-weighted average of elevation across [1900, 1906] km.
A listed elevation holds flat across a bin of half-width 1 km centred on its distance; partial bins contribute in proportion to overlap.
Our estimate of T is 1.52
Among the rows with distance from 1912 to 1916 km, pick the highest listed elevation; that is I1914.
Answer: 1.53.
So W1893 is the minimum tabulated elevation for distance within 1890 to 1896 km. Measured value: 0.984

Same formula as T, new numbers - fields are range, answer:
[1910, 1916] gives 1.52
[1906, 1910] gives 1.68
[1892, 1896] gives 0.997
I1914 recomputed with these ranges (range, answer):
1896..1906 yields 1.59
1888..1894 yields 1.3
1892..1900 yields 1.23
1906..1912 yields 1.72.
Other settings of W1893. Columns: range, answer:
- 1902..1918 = 1.49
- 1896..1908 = 1.05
